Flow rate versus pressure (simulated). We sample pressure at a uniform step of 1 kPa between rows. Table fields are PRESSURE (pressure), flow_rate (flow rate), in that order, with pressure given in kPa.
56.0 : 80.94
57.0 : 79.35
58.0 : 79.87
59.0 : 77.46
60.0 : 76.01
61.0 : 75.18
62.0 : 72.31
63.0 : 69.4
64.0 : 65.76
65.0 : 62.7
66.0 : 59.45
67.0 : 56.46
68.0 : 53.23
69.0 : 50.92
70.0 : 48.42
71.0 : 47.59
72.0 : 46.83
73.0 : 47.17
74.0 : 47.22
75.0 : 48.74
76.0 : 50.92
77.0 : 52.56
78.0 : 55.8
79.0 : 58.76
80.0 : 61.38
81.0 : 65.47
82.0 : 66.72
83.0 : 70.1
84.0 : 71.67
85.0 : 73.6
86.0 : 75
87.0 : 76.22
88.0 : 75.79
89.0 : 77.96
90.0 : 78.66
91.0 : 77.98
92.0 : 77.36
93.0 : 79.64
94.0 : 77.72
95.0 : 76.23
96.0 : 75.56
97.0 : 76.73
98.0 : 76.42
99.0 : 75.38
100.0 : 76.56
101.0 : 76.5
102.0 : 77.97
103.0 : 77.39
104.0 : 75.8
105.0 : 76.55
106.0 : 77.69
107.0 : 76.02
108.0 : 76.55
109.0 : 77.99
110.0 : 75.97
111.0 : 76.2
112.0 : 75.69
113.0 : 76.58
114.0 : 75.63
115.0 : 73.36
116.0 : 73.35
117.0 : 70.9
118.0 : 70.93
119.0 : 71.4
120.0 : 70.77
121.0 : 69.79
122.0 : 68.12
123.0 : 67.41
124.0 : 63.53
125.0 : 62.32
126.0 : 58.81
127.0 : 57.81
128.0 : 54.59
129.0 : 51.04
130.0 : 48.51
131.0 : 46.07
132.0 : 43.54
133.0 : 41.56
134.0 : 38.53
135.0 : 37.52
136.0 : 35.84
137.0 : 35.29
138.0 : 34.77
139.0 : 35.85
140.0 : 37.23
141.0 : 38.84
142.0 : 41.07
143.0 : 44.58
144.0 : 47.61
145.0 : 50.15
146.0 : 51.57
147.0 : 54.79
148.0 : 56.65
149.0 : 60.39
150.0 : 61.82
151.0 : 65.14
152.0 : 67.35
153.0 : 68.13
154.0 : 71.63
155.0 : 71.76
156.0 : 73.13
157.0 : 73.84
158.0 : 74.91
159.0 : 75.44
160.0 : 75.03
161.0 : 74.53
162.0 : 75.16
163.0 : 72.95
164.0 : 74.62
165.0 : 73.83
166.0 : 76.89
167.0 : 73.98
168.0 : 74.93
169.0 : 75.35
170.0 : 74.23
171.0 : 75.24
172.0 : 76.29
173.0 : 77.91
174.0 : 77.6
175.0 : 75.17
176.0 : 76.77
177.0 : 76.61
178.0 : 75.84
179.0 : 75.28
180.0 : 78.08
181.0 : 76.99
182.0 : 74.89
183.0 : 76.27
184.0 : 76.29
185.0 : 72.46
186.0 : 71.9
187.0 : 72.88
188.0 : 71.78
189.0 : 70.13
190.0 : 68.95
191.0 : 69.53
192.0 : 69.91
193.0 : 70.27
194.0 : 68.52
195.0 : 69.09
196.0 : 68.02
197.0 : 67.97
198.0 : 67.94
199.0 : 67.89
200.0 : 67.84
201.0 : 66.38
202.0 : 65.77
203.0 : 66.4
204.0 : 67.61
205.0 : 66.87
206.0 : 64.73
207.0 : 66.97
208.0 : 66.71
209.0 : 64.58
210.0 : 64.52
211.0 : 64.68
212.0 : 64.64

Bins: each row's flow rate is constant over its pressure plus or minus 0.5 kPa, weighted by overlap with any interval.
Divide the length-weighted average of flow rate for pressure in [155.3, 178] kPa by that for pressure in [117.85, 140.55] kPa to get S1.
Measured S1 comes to 1.45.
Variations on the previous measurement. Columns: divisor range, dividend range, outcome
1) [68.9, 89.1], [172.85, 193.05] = 1.23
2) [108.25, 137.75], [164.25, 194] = 1.22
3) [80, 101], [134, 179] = 0.85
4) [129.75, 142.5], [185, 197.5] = 1.78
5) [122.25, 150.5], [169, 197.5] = 1.51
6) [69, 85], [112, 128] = 1.22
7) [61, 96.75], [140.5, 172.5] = 1.03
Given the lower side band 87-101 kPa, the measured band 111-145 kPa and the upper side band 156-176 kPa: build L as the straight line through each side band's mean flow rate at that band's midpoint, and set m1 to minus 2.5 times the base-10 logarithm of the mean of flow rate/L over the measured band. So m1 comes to 0.35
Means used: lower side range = 77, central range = 55.4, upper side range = 75.1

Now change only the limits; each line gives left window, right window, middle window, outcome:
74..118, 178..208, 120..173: 0.18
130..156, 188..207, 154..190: -0.25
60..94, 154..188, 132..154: 0.43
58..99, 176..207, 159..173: -0.08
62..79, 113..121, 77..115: -0.15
